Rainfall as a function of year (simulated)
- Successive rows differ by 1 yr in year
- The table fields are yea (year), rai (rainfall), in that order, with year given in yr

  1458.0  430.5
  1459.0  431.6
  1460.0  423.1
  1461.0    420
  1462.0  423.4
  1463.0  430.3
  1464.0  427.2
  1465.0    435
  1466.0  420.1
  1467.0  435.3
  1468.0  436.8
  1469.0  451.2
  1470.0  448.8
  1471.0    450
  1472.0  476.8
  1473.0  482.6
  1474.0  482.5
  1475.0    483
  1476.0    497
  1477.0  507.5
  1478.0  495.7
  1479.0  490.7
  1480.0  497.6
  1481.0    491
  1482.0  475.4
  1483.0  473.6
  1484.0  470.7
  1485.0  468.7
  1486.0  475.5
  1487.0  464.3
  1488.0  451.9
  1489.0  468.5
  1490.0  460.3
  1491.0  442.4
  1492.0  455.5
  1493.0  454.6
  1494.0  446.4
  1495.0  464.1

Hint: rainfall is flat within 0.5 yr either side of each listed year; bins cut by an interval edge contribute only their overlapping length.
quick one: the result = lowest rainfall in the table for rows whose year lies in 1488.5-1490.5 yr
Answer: 460.3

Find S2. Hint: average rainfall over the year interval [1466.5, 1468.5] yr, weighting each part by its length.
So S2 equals 436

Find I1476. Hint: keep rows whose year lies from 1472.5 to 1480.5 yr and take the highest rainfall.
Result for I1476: 507.5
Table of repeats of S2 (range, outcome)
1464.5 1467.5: 430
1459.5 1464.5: 425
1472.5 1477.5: 491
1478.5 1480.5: 494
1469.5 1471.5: 449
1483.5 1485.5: 470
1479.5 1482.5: 488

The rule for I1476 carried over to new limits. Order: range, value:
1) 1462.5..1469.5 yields 451.2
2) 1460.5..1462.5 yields 423.4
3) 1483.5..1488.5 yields 475.5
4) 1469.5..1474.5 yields 482.6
